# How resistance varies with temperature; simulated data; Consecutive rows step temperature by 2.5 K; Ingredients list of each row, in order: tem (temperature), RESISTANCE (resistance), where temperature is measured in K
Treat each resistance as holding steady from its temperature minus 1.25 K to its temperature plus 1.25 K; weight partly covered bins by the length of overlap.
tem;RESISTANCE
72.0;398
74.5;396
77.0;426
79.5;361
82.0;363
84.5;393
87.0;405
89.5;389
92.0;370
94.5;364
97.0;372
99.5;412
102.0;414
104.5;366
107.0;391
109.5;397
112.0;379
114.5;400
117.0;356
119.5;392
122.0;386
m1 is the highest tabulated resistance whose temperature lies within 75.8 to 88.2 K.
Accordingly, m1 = 426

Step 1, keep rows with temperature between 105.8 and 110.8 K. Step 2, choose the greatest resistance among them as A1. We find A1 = 397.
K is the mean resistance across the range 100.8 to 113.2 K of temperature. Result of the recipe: 389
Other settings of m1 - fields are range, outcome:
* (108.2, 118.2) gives 400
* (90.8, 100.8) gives 412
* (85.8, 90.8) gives 405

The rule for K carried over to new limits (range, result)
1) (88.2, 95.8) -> 375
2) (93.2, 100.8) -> 383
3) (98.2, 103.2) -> 413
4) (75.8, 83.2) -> 383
